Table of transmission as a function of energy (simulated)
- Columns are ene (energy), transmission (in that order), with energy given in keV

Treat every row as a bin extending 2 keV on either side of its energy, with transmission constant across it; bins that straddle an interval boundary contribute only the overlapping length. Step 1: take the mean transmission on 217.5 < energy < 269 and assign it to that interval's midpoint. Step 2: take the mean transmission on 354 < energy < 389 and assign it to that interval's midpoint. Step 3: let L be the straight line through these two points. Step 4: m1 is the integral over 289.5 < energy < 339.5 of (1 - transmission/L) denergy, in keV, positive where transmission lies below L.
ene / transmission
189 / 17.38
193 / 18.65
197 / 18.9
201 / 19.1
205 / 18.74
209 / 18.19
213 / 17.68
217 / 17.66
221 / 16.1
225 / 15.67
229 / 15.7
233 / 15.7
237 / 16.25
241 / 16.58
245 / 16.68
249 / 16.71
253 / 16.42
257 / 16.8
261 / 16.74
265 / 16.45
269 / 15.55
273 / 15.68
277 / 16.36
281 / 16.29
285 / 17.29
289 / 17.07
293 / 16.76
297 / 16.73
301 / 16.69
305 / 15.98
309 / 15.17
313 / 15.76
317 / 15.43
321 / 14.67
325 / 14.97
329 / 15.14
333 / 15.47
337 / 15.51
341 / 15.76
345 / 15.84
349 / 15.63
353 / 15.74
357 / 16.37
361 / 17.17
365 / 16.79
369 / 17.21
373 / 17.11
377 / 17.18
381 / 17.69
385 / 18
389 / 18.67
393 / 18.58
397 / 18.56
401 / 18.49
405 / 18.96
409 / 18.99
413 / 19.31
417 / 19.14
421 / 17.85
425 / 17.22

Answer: 3.2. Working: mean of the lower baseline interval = 16.3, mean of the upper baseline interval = 17.2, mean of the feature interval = 15.7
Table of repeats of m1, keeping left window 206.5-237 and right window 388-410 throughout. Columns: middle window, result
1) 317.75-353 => 5.1 keV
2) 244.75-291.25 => 1.9 keV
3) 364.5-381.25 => 1.1 keV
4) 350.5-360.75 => 1.1 keV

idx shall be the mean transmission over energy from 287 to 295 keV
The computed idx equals 16.9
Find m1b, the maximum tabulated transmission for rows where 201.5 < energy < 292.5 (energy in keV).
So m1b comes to 18.74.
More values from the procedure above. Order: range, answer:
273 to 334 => 17.29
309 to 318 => 15.76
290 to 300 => 16.76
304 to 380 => 17.21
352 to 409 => 18.99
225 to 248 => 16.68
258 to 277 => 16.74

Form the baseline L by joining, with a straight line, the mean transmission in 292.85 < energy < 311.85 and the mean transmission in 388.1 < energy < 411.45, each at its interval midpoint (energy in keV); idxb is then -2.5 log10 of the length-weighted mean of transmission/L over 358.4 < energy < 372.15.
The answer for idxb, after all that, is 0.05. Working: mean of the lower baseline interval 16.2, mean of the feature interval 17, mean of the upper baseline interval 18.7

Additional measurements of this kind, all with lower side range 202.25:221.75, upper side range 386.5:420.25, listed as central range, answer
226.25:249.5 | 0.11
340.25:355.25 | 0.18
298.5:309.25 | 0.14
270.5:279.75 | 0.14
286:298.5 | 0.08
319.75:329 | 0.23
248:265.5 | 0.09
